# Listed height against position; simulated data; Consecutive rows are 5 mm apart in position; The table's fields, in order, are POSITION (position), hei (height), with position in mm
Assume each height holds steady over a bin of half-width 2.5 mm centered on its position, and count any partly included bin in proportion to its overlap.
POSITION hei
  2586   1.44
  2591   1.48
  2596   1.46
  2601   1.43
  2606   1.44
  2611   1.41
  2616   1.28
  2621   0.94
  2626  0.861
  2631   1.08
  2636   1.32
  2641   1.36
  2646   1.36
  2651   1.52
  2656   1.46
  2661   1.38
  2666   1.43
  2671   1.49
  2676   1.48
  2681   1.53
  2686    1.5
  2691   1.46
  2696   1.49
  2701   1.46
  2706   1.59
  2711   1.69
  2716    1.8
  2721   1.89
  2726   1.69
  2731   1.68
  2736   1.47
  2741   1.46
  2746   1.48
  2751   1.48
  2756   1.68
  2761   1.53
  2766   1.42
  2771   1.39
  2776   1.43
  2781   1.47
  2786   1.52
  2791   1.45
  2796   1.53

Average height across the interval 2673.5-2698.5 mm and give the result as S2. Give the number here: 1.49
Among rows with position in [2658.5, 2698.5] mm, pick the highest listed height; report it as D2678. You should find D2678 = 1.53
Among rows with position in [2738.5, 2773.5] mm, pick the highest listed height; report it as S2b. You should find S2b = 1.68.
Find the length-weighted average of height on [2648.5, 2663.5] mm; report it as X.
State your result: 1.45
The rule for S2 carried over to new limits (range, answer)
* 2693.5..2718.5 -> 1.61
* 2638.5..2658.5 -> 1.43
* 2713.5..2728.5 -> 1.79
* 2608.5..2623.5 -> 1.21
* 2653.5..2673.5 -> 1.44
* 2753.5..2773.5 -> 1.51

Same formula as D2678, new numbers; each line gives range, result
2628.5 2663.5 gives 1.52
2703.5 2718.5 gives 1.8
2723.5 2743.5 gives 1.69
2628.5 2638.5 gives 1.32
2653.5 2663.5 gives 1.46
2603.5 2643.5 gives 1.44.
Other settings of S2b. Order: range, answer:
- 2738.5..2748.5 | 1.48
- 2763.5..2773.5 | 1.42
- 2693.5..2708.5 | 1.59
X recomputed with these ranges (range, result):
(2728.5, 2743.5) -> 1.54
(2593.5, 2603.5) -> 1.44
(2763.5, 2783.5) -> 1.43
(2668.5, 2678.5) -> 1.49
